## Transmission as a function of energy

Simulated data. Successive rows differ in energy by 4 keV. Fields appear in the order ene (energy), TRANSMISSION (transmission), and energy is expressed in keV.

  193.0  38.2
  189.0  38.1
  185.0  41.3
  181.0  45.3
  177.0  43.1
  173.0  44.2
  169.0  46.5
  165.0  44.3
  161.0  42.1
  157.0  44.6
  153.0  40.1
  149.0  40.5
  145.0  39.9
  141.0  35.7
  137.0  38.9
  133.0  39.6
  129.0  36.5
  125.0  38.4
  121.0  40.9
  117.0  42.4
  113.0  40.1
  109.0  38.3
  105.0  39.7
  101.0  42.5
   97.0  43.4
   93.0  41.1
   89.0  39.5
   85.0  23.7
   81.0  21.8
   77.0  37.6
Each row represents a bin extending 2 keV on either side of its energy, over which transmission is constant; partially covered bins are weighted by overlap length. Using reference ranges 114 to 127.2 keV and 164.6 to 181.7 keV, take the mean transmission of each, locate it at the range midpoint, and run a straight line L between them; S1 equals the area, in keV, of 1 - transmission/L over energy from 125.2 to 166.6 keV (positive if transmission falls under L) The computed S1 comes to 2.4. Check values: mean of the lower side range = 40.5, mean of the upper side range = 44.7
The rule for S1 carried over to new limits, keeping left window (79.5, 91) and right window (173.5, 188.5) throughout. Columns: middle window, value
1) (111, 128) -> -3.30 keV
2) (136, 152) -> -0.64 keV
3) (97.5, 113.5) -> -4.50 keV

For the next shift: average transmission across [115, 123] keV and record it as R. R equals 41.6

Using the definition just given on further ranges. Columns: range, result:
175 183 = 44.2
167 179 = 44.6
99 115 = 40.2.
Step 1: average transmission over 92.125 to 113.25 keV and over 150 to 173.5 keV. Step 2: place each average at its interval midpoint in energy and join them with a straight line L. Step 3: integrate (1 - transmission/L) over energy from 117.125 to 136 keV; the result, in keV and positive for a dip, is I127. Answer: 1.2 keV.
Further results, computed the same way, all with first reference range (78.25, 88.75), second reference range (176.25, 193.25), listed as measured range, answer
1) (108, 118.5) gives -3.2 keV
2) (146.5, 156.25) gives -1.2 keV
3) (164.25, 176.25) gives -1.7 keV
